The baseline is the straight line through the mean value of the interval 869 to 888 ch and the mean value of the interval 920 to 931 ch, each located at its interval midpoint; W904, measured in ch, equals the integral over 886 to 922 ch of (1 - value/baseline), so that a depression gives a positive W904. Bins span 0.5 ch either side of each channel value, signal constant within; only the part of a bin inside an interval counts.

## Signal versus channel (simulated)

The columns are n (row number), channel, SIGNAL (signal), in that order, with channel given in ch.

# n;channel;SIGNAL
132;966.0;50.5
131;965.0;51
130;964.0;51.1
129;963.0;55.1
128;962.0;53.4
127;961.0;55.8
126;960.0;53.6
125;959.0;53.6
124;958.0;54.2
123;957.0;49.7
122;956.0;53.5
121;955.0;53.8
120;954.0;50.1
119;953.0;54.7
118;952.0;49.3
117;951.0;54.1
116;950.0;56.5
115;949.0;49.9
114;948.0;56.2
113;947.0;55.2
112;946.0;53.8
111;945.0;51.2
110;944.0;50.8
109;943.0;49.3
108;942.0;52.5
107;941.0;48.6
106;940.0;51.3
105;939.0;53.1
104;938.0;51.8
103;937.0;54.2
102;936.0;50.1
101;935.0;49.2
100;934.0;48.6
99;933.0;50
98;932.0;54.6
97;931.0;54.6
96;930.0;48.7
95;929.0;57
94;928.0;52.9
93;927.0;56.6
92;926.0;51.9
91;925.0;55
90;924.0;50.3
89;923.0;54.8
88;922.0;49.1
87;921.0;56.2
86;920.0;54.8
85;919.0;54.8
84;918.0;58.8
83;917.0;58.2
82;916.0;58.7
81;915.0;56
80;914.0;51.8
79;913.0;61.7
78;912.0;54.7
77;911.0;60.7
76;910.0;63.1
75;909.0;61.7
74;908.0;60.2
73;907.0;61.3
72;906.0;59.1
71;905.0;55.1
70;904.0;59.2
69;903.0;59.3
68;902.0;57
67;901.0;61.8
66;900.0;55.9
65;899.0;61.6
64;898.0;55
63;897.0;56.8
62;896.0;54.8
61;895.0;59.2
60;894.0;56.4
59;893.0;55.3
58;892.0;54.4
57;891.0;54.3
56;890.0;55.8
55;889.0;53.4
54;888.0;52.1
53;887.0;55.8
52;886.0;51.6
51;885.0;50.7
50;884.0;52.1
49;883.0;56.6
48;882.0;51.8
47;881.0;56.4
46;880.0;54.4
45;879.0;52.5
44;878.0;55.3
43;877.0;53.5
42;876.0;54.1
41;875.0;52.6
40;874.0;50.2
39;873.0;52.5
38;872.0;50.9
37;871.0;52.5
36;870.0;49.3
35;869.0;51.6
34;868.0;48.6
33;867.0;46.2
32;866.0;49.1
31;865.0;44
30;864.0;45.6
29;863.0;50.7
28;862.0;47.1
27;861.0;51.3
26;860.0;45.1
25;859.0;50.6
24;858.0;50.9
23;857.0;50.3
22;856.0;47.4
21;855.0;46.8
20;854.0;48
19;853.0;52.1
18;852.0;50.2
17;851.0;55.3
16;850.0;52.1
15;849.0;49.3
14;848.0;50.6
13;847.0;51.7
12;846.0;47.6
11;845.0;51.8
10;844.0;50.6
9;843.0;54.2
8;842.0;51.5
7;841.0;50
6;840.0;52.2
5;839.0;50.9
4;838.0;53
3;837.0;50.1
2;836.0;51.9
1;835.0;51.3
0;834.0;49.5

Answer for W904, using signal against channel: -2.7 ch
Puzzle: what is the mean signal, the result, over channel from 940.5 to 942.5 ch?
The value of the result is 50.5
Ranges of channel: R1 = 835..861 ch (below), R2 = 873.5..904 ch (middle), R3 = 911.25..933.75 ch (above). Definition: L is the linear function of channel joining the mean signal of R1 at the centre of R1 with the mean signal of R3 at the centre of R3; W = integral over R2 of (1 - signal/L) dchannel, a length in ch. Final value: -1.3 ch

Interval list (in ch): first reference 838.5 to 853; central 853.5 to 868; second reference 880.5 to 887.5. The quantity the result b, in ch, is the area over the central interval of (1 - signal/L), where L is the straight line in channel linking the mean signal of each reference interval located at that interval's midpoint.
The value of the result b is 1.1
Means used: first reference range 51.3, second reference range 53.6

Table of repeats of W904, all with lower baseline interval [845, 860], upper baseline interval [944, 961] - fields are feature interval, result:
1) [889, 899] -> -0.9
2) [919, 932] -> -0.3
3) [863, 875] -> 0.3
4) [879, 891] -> -0.6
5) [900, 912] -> -1.8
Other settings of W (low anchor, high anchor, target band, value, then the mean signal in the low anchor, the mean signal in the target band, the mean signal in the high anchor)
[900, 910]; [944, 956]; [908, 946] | 1.55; 59.4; 54.1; 53.1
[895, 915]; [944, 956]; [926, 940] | 0.70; 58.4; 52.4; 53.1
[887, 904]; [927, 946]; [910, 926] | -0.56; 56.5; 55.8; 51.8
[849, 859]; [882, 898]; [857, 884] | 0.70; 50.3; 50.9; 54.5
